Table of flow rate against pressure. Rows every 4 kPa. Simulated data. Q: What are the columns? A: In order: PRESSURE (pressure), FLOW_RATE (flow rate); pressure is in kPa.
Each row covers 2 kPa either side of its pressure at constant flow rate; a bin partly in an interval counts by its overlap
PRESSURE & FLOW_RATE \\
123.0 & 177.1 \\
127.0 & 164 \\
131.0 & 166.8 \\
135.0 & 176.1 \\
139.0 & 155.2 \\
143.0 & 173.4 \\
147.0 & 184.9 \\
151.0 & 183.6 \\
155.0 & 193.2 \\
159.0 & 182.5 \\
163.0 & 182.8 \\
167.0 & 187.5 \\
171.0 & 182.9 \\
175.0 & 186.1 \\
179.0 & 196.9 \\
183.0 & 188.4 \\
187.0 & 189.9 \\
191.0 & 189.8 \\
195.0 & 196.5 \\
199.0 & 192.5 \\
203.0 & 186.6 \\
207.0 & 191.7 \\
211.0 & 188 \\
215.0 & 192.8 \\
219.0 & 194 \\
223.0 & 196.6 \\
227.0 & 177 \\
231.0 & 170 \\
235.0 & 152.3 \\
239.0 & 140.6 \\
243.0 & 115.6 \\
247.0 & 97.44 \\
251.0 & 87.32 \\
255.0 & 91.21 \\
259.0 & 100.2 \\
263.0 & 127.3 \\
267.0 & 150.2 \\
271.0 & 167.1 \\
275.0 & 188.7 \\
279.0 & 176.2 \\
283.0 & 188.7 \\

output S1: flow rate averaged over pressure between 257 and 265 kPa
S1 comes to 114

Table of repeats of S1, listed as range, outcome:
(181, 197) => 191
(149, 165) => 186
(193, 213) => 191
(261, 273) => 148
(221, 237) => 174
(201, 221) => 191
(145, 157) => 187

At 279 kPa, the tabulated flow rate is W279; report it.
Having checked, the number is 176.2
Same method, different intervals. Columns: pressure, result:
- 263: 127.3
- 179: 196.9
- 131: 166.8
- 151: 183.6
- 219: 194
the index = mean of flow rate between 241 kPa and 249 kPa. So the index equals 107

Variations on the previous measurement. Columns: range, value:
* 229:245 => 145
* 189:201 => 193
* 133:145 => 168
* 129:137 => 171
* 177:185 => 193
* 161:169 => 185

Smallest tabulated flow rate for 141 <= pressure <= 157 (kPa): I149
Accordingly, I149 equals 173.4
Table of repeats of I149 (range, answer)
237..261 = 87.32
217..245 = 115.6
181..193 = 188.4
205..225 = 188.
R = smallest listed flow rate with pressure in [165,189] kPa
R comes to 182.9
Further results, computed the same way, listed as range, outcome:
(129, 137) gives 166.8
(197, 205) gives 186.6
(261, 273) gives 127.3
